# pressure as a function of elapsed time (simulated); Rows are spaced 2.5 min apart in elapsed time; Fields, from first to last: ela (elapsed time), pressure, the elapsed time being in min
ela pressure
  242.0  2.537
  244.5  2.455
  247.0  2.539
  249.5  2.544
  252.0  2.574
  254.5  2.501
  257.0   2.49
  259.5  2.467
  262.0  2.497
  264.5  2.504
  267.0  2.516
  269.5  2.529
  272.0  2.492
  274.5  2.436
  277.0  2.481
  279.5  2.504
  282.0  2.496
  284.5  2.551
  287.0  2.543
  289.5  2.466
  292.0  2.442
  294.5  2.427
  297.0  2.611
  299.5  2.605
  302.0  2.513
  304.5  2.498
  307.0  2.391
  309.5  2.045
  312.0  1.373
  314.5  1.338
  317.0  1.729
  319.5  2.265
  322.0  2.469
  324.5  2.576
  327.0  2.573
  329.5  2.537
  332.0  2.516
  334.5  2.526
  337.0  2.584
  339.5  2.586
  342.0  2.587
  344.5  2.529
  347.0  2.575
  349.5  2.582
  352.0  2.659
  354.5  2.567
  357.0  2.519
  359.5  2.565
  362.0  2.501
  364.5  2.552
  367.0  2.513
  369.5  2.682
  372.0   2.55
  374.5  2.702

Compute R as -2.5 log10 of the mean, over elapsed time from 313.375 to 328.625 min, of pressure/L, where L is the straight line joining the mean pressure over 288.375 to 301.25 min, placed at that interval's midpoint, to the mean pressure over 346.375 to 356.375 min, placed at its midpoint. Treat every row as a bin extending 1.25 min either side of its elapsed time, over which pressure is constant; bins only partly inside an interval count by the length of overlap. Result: 0.17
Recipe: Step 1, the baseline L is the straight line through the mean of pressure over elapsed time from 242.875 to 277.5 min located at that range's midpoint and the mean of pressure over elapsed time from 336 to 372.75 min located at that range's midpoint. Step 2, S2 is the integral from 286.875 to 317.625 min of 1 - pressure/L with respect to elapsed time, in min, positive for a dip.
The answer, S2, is 3.69 min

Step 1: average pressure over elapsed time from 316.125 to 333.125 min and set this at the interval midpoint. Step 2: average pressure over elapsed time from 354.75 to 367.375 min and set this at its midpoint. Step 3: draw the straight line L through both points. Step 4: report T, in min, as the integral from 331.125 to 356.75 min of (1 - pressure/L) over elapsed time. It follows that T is -1.1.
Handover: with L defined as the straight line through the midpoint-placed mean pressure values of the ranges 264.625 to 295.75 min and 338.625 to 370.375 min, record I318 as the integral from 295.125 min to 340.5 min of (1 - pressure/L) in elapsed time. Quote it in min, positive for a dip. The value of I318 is 3.8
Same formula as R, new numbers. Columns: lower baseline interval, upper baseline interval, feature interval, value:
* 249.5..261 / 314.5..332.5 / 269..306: -0.04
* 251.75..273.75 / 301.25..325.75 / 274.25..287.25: -0.06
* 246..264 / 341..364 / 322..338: 0.00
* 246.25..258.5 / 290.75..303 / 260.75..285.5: 0.01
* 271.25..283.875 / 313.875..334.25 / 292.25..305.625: -0.06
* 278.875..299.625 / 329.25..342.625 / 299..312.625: 0.12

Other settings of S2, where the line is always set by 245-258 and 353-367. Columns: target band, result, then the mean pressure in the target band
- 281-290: 0.0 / 2.52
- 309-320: 3.6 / 1.69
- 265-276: 0.2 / 2.49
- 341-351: -0.1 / 2.57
